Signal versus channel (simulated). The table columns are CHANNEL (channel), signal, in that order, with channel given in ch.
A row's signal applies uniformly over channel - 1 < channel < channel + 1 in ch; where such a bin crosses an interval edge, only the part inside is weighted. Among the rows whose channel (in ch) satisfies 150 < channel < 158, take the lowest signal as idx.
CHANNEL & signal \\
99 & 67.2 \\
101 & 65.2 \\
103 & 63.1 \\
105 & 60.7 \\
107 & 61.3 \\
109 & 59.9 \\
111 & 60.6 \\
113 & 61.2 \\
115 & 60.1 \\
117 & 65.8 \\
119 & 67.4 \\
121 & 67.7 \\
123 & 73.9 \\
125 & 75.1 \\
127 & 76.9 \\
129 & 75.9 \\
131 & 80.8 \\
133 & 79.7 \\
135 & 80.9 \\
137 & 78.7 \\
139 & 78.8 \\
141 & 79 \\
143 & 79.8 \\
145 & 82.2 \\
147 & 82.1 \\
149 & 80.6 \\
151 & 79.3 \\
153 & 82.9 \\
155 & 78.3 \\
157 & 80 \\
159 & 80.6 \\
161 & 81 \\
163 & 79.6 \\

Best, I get 78.3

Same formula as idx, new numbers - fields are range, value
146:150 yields 80.6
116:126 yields 65.8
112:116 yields 60.1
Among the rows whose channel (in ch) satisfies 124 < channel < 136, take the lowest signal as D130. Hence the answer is 75.1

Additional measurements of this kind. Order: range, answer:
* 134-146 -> 78.7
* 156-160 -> 80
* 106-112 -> 59.9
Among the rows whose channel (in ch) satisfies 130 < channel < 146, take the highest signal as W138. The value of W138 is 82.2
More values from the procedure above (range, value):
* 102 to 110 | 63.1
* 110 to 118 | 65.8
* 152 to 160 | 82.9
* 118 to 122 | 67.7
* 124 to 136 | 80.9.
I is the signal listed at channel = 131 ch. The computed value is 80.8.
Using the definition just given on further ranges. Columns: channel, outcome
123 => 73.9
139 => 78.8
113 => 61.2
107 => 61.3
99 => 67.2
